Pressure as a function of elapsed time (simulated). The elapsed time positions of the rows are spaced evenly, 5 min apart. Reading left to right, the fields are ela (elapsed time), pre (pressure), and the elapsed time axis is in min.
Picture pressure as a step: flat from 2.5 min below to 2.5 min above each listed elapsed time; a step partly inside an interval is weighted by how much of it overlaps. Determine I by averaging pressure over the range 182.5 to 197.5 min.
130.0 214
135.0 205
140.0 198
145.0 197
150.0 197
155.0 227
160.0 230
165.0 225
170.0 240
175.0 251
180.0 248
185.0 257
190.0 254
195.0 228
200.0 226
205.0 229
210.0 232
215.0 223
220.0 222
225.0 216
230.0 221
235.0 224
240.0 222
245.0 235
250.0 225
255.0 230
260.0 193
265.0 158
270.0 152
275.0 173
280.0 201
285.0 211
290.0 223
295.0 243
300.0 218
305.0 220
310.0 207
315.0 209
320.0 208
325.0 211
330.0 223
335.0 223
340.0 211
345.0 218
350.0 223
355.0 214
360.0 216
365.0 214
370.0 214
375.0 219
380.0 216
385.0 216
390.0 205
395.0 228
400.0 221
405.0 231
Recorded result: 246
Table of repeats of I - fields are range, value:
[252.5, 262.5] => 212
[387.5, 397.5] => 216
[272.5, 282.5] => 187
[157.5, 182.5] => 239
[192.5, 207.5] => 228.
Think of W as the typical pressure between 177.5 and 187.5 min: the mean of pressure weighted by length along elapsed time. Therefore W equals 252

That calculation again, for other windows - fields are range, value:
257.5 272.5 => 168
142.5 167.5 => 215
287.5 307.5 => 226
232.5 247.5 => 227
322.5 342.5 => 217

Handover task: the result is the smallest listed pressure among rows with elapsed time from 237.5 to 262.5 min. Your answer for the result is 193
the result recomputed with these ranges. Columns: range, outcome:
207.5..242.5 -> 216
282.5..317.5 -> 207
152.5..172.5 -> 225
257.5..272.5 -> 152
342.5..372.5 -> 214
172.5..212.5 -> 226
